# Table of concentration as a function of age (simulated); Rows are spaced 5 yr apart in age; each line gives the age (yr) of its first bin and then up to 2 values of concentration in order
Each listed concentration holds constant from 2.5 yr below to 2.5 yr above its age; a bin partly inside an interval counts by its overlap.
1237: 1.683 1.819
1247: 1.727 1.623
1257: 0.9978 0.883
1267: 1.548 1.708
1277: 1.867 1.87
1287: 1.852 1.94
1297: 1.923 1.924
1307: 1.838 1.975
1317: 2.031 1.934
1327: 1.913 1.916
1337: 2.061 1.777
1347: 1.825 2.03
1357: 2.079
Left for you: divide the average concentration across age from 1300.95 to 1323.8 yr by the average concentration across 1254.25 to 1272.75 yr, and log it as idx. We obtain 1.6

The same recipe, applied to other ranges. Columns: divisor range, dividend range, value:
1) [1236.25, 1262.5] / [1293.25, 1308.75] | 1.28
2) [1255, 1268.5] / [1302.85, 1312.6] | 1.70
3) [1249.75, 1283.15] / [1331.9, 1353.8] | 1.29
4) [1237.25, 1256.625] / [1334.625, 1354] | 1.17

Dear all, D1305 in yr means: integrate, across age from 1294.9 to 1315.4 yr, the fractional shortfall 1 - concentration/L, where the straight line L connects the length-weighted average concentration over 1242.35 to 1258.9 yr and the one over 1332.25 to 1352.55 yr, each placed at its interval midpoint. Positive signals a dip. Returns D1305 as -2.0 yr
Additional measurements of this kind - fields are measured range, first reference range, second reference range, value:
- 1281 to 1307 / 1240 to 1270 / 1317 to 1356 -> -3.52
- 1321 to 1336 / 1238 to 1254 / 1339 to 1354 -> -0.67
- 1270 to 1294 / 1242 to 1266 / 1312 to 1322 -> -2.89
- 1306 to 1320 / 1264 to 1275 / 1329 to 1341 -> -0.91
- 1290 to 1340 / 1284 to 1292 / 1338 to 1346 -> -2.26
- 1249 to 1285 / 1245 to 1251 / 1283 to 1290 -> 5.61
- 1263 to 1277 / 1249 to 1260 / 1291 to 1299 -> -0.32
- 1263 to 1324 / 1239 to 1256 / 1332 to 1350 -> -2.26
